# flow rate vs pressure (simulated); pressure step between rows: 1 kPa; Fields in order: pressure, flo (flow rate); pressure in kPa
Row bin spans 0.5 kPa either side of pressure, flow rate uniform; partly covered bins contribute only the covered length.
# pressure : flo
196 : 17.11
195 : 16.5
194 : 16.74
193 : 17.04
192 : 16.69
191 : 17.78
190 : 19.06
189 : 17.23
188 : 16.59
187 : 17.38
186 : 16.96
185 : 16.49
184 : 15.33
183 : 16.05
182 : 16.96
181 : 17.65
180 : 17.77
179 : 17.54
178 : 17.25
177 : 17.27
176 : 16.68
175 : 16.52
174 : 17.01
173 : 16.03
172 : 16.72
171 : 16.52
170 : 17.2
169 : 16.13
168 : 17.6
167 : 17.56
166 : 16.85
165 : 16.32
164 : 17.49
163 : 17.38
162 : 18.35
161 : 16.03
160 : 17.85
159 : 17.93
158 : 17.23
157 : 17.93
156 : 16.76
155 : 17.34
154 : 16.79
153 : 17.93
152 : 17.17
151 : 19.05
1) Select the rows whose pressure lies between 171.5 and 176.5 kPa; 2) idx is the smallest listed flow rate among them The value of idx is 16.03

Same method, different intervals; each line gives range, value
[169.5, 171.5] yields 16.52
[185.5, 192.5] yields 16.59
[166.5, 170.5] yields 16.13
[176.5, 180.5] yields 17.25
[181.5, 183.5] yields 16.05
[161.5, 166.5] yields 16.32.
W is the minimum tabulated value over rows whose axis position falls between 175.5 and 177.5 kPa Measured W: 16.68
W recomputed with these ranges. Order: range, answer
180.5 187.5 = 15.33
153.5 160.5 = 16.76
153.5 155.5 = 16.79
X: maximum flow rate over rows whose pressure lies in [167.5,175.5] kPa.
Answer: 17.6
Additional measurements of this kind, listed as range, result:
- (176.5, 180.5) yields 17.77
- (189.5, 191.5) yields 19.06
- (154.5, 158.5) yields 17.93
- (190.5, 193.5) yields 17.78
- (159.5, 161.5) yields 17.85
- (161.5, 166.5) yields 18.35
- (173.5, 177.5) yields 17.27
